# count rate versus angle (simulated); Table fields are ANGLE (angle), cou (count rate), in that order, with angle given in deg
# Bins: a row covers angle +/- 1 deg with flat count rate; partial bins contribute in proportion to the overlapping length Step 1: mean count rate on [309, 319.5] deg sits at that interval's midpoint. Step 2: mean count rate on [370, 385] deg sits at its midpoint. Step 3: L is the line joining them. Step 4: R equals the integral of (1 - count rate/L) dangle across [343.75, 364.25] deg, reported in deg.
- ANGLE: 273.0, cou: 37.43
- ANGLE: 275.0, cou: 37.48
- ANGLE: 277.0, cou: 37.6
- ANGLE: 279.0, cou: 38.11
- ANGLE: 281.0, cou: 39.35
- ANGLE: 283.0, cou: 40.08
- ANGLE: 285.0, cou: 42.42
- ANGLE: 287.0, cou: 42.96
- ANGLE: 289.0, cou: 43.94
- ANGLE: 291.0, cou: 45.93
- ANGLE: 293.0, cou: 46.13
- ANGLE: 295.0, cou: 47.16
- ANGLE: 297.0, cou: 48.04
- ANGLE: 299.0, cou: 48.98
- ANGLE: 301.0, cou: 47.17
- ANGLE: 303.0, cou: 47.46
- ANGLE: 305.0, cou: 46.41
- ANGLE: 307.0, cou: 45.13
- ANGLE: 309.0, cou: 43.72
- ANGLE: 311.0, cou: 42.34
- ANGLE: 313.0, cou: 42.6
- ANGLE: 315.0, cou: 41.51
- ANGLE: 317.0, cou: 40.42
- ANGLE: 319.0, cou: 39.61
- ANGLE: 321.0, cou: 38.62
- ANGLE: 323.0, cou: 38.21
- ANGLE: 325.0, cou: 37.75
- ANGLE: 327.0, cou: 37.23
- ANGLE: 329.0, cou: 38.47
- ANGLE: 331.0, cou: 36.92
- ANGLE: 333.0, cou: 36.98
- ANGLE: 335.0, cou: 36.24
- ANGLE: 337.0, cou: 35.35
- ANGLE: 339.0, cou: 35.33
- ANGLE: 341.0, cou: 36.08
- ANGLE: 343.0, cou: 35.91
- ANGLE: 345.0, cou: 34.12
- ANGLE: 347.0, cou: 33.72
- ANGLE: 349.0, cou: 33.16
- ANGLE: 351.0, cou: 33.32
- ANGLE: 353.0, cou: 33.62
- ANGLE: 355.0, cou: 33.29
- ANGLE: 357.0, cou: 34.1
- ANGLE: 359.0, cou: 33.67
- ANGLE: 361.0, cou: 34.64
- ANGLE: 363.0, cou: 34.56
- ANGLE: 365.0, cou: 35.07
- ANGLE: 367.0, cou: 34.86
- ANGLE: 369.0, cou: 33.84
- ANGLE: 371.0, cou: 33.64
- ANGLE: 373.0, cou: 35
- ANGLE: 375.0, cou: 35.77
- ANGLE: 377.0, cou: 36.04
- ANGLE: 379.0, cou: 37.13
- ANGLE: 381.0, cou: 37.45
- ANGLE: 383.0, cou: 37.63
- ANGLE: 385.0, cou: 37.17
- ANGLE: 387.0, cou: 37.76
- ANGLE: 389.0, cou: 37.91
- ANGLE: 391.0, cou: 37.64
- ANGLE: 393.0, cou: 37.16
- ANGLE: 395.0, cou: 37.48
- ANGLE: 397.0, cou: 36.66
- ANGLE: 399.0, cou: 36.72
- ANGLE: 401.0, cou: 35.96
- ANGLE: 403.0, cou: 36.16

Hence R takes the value 2.3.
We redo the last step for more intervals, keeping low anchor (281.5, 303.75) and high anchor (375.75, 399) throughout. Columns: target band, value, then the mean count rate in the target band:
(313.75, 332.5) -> 1.74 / 38.8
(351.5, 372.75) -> 2.83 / 34.1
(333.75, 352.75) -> 2.88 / 34.8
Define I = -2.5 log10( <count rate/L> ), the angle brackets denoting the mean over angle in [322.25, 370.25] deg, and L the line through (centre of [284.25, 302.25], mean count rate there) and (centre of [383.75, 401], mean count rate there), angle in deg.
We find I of 0.17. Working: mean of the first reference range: 45.9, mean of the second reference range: 37.2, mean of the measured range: 35.2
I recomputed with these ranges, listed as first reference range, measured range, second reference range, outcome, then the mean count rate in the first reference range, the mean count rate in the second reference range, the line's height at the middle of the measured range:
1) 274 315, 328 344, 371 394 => 0.113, 43.6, 36.8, 40.4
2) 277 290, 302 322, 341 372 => -0.121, 40.9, 34.2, 38.3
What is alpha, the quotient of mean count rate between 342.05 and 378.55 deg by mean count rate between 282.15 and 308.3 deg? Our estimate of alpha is 0.8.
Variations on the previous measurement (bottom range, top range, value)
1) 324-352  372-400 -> 1.03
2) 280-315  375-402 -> 0.83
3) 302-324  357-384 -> 0.83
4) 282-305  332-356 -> 0.76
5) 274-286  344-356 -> 0.86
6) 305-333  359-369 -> 0.86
